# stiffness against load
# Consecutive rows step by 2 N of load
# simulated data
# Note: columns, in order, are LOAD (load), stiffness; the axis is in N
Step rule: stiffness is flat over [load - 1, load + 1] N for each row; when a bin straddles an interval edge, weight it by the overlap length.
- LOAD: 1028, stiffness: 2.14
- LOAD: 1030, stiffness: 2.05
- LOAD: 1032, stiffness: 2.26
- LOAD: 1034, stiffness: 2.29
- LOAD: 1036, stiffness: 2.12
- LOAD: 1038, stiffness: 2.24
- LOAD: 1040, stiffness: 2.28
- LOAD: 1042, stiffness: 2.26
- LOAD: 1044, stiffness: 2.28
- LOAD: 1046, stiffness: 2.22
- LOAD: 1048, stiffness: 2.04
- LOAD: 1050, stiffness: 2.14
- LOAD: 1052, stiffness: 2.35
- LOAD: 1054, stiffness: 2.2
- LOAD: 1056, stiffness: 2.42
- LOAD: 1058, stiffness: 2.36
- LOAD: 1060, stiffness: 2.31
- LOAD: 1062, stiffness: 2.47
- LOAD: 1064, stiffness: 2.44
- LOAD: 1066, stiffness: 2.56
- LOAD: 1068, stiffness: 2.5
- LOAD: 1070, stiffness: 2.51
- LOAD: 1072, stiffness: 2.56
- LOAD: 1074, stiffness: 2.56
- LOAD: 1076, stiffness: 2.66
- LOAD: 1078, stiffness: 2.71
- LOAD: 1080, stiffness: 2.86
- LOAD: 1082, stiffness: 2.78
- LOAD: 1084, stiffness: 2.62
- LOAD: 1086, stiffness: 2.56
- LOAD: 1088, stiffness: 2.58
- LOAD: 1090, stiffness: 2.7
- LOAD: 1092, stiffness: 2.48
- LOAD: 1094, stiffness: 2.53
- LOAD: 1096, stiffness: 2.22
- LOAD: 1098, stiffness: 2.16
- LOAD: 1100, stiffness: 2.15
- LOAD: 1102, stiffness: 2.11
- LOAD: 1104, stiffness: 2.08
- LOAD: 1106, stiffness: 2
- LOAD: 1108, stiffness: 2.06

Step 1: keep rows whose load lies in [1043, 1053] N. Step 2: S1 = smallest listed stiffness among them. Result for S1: 2.04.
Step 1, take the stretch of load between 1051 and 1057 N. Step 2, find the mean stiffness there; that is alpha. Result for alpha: 2.32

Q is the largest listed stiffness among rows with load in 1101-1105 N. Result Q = 2.11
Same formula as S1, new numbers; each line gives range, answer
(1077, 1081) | 2.71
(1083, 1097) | 2.22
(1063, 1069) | 2.44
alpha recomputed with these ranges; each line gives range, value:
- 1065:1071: 2.52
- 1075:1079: 2.69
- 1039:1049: 2.22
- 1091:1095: 2.5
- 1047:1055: 2.18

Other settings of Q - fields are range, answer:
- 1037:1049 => 2.28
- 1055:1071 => 2.56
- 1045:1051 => 2.22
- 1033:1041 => 2.29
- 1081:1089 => 2.78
